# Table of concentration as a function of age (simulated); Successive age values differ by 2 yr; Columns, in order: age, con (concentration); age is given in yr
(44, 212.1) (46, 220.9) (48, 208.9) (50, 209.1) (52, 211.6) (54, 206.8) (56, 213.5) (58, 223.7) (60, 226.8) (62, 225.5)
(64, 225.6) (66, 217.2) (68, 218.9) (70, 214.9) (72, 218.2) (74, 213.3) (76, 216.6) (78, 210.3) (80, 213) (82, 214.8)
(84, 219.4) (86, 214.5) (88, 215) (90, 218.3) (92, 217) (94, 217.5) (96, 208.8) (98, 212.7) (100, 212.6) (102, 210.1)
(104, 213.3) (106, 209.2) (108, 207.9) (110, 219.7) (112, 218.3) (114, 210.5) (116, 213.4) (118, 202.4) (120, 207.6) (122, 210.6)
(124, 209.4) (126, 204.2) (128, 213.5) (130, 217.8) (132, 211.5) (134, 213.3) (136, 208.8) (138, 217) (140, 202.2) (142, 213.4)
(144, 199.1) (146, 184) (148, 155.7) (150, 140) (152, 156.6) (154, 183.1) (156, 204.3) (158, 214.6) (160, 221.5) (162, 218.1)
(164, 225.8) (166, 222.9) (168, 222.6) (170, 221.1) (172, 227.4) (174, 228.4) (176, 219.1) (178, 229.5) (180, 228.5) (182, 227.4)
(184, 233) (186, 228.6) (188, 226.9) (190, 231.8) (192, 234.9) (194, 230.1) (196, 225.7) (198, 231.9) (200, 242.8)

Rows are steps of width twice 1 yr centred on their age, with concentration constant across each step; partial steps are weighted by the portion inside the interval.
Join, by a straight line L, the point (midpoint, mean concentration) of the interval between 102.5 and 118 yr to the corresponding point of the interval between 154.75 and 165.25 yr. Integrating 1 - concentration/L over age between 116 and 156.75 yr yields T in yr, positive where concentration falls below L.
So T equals 3.1 yr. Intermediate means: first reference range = 212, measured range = 198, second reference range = 216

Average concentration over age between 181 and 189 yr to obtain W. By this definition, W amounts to 229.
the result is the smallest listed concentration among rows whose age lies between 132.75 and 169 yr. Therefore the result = 140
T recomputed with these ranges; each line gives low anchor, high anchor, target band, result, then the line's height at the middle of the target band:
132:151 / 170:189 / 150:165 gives 0.65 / 208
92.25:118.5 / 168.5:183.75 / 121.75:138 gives 0.42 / 217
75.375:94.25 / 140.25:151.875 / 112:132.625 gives -1.90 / 193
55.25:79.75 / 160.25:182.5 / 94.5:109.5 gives 0.64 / 221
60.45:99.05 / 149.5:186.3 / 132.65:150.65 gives 1.74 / 215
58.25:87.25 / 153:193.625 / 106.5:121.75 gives 0.59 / 220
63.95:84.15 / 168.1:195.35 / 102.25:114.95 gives 0.40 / 220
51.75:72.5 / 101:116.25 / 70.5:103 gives 0.16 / 216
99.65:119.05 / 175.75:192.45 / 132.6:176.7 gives 3.55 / 222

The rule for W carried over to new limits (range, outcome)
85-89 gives 215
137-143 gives 211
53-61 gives 218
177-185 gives 230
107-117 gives 214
